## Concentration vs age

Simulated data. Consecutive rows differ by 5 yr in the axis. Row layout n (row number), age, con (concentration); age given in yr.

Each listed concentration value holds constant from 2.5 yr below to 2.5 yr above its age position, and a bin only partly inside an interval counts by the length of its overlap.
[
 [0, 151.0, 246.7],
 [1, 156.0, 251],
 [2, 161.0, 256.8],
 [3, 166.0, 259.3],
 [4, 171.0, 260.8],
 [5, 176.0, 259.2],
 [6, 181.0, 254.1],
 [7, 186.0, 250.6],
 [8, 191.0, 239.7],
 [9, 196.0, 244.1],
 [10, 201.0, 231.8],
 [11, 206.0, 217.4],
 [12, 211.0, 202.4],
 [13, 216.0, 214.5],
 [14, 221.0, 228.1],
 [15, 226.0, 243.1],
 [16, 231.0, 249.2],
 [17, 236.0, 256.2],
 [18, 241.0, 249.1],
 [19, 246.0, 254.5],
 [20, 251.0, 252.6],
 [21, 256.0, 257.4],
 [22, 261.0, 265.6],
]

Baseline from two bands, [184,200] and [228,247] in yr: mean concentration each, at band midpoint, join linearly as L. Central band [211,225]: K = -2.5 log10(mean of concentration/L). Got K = 0.13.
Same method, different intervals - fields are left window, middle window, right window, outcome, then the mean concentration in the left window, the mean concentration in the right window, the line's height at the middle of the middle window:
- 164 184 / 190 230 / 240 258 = 0.13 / 258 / 254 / 256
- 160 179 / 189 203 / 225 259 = 0.08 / 259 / 252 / 257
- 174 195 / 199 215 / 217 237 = 0.14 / 250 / 241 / 245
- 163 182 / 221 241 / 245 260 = 0.04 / 259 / 256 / 257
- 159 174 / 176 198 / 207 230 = -0.02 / 259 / 223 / 245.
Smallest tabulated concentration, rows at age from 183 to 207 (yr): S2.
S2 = 217.4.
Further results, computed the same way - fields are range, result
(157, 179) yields 256.8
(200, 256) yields 202.4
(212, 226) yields 214.5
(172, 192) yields 239.7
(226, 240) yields 243.1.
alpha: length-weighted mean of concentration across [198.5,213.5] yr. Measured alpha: 217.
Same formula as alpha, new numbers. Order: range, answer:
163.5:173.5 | 260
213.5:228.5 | 229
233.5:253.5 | 253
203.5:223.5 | 216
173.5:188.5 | 255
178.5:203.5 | 244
